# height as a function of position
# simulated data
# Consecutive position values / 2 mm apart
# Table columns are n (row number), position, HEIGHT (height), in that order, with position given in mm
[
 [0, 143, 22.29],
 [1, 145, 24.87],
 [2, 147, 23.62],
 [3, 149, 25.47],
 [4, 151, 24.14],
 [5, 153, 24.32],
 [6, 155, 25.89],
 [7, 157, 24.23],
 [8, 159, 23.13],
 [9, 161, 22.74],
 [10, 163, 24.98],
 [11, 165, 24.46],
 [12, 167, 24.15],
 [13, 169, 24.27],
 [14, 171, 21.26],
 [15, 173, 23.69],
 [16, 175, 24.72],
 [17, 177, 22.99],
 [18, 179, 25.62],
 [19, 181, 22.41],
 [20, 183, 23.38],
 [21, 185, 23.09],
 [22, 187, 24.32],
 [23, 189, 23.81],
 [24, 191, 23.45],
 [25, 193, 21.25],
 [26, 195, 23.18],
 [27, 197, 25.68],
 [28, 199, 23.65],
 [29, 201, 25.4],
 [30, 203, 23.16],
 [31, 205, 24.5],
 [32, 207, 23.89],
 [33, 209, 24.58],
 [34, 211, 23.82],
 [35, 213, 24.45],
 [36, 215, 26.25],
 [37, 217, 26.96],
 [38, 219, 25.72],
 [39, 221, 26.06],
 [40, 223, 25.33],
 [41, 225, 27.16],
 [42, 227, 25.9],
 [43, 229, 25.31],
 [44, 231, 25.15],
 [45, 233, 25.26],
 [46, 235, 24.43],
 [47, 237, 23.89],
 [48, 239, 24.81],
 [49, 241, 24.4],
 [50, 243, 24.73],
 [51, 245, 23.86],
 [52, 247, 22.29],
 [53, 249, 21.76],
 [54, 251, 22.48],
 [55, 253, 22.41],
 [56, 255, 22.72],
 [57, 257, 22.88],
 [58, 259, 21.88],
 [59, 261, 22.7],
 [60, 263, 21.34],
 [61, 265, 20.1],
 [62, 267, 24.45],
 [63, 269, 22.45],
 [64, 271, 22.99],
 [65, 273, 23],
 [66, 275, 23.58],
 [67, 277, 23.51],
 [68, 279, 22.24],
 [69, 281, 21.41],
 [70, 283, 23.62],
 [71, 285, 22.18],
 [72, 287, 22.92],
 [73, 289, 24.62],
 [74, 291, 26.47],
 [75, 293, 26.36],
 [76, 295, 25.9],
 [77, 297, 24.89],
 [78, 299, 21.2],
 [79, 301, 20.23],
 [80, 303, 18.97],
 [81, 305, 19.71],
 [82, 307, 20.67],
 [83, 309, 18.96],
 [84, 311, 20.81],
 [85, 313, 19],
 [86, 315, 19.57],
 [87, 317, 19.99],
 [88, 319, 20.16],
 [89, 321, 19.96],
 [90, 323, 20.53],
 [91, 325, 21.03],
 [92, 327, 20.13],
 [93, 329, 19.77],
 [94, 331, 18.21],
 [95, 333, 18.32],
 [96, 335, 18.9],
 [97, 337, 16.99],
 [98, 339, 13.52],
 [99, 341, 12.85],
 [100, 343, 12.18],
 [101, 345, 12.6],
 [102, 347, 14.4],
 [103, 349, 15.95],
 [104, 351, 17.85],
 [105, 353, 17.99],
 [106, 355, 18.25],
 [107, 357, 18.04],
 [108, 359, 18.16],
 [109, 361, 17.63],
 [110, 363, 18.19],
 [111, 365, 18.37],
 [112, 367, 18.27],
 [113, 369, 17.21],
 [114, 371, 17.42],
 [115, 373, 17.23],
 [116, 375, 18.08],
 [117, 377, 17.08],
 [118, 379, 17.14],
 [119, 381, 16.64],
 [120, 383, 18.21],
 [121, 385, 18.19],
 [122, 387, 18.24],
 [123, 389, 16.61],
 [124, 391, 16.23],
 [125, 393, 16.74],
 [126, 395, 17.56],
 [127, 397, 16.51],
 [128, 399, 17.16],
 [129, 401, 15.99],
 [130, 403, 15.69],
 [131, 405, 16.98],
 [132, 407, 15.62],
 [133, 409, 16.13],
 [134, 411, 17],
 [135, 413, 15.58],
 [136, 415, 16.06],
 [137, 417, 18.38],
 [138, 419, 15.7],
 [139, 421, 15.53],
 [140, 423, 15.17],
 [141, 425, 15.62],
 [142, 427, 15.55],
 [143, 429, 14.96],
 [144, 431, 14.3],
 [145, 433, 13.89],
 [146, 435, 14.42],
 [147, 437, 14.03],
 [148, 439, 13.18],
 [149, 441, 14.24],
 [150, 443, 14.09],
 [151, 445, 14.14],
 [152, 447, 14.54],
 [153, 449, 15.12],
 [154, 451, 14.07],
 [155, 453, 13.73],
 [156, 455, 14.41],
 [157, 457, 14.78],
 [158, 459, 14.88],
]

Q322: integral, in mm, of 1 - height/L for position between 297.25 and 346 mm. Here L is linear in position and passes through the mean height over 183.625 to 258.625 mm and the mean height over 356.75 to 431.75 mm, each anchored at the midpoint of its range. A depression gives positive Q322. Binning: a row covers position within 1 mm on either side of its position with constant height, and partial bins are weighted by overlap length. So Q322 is 3.36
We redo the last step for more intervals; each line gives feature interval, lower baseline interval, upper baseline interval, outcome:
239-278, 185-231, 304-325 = -0.7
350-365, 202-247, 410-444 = 0.4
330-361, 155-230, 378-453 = 3.6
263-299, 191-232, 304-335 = -3.2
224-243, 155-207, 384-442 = -2.7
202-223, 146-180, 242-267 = -1.6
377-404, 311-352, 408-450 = -1.4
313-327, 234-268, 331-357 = -1.8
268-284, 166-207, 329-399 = -2.0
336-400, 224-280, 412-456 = 3.9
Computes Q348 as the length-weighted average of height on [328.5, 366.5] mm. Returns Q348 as 16.7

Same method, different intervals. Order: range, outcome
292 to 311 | 21.8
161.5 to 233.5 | 24.4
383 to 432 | 16.4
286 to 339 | 20.8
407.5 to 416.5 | 16.3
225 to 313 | 23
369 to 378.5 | 17.4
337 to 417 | 16.7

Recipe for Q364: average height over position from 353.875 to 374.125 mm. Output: 17.9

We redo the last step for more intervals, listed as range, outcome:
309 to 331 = 20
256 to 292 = 22.9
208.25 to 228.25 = 25.6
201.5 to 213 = 24.1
